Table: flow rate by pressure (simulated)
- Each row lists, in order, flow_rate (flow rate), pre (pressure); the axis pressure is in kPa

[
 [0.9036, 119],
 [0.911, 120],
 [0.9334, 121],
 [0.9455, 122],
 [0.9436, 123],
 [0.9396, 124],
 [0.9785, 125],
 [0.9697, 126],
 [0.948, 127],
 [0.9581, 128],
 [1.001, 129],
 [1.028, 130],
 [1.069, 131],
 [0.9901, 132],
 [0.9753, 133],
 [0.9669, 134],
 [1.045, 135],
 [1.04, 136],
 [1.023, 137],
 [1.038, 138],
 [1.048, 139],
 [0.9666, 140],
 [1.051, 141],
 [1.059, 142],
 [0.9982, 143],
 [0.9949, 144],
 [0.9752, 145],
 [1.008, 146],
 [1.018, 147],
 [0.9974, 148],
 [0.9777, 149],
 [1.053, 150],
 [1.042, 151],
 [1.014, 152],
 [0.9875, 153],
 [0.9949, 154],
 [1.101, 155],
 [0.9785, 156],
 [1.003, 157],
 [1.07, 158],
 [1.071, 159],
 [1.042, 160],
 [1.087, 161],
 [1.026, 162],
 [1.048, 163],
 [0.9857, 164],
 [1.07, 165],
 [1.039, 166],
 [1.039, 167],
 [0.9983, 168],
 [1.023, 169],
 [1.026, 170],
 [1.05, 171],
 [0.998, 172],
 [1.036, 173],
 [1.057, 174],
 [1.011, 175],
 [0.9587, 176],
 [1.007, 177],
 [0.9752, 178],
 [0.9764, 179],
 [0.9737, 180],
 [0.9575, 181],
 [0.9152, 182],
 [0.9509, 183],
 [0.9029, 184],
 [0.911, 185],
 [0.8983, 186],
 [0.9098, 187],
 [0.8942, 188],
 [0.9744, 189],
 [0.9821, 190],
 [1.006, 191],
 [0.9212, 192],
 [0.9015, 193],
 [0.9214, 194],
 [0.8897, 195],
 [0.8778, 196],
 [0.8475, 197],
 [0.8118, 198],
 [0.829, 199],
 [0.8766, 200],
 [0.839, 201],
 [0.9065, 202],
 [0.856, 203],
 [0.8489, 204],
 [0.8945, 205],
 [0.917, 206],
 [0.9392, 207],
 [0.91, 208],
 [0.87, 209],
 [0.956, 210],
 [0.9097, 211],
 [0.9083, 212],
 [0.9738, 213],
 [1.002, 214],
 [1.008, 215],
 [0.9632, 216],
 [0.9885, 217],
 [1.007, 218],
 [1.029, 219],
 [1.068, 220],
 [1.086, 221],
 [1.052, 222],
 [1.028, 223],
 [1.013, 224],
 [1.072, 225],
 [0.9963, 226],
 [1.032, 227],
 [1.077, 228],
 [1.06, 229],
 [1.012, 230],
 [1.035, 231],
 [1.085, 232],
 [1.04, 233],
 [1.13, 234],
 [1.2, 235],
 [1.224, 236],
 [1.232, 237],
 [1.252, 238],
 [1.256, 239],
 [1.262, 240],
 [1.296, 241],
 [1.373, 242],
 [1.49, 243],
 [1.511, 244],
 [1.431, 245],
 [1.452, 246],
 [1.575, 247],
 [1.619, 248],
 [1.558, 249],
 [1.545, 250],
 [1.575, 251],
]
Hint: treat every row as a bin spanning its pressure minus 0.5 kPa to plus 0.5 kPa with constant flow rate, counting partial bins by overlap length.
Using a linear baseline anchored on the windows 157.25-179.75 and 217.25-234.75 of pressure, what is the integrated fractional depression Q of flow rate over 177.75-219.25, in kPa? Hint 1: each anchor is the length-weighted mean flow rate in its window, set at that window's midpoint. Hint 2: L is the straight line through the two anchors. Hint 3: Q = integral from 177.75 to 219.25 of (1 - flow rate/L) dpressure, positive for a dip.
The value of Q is 4.6 kPa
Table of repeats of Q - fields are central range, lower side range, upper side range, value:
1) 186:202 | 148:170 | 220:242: 2.6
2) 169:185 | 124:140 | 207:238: 0.5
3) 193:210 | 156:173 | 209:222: 2.1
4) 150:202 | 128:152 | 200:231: 1.1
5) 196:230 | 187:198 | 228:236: 1.7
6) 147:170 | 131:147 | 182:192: -1.1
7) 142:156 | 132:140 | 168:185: -0.1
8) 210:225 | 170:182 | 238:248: 3.0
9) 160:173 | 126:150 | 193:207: -1.2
